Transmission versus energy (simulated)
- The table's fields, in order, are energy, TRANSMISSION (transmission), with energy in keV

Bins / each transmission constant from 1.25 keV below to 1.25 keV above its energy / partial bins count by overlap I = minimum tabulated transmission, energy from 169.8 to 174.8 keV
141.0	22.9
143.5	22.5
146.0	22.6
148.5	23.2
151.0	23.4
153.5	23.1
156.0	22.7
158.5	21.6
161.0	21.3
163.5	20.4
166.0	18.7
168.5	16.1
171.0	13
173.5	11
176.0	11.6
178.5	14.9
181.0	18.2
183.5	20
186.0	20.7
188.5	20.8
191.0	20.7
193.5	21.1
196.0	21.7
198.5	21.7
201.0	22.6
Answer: 11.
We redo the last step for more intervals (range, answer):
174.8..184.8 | 11.6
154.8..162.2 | 21.3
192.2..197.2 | 21.1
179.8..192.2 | 18.2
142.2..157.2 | 22.5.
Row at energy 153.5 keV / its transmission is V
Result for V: 23.1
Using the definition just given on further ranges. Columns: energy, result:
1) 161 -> 21.3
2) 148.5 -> 23.2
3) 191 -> 20.7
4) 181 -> 18.2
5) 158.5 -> 21.6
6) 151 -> 23.4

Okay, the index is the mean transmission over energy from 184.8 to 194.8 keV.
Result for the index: 20.8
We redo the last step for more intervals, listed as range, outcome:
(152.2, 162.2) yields 22.2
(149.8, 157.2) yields 23.1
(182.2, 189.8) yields 20.5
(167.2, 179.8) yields 13.4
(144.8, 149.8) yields 22.9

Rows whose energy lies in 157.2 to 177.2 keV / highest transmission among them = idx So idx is 21.6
